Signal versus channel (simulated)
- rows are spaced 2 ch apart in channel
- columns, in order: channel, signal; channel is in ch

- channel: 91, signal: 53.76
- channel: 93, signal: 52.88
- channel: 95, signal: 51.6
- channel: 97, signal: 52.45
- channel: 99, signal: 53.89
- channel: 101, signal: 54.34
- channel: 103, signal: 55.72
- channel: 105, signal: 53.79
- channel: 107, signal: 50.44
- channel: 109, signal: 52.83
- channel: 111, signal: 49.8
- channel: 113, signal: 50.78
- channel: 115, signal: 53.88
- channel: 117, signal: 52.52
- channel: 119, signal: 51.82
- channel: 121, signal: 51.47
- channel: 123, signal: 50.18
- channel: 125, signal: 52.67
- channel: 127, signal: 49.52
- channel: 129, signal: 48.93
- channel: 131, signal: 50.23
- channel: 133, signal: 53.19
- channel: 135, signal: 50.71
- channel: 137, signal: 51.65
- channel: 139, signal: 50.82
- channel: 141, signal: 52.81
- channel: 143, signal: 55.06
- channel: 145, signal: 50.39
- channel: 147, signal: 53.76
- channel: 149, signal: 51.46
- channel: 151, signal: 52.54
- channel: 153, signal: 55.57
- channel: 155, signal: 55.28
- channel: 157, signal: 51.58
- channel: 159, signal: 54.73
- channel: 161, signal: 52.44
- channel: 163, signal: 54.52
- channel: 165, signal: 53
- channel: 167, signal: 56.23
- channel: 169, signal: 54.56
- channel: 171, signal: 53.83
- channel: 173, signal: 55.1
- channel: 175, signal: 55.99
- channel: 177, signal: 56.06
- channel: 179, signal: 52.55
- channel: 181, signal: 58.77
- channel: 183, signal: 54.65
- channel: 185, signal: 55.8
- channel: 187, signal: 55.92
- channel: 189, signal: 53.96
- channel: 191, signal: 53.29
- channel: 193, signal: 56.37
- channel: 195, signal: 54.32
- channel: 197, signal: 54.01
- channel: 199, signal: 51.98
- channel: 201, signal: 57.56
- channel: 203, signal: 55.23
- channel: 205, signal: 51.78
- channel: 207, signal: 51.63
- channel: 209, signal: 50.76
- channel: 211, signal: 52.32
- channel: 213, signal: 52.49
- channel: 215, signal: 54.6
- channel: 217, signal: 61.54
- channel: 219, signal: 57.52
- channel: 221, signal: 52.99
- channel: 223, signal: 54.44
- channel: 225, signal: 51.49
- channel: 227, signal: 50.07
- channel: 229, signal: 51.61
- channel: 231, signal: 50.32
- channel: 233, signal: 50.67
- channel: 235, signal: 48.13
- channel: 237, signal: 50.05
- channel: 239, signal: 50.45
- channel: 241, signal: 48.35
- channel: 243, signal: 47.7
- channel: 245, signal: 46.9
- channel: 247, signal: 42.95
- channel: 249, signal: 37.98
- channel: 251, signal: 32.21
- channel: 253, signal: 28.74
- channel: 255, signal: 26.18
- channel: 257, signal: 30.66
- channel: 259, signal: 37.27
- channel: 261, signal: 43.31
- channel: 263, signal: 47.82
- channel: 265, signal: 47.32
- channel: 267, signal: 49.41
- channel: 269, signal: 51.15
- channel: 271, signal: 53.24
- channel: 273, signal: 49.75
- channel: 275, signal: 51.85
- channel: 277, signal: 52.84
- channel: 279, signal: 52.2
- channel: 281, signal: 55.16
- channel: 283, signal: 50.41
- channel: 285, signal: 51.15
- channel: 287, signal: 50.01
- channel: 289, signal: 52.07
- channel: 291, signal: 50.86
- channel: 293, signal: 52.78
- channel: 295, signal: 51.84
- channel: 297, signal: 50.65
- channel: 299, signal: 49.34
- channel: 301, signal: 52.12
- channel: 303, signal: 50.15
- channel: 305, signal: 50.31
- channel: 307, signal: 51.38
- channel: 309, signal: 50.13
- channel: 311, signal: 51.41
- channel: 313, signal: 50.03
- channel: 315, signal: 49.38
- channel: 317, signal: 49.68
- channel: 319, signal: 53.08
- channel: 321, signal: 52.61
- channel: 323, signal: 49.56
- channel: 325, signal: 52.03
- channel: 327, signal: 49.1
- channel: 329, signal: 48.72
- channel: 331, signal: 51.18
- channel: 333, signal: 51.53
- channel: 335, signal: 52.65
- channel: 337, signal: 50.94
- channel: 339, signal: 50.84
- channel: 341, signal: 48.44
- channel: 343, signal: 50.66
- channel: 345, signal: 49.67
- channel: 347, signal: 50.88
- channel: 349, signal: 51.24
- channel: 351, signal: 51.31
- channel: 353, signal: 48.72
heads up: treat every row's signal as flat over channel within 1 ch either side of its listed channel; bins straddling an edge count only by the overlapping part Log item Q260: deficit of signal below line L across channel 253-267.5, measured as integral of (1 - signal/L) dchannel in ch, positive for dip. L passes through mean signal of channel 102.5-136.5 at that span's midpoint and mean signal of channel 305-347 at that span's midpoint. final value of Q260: 3.4 ch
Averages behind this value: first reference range 51.6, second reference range 50.6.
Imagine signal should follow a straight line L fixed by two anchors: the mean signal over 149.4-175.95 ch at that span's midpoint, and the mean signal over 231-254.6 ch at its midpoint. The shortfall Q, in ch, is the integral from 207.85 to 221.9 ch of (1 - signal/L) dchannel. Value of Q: -2.1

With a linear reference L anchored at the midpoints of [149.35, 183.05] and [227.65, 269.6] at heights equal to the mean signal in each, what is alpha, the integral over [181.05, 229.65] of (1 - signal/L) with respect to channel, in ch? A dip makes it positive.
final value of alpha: -4.7 ch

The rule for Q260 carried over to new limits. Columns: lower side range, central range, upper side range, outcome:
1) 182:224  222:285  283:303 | 7.2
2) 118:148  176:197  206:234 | -1.1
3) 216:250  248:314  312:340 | 4.2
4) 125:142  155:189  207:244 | -2.2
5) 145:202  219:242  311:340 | 0.9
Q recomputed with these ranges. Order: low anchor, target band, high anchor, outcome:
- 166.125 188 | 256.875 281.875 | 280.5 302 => 1.79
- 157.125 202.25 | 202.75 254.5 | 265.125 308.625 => 4.06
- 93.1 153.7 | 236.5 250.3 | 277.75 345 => 1.48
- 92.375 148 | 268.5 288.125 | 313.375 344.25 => -0.30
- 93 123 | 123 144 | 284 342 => 0.31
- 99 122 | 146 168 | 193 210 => -0.27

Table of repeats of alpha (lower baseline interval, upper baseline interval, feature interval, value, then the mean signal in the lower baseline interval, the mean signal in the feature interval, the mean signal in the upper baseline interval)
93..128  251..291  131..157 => -0.9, 52.2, 52.6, 46.1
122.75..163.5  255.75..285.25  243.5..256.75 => 3.5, 52.3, 36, 48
